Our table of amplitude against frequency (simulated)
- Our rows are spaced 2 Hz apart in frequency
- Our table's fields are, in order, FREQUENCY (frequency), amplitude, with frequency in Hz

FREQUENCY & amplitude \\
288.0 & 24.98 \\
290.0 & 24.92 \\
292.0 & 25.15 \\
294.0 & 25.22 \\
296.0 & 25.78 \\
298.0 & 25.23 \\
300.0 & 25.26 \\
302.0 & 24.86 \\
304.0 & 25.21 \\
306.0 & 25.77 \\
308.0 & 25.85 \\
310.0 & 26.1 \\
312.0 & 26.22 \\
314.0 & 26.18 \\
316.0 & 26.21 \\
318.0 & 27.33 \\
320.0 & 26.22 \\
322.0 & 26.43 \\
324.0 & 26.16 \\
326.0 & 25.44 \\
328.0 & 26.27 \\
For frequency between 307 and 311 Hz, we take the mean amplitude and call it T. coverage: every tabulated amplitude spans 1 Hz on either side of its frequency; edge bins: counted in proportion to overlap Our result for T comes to 26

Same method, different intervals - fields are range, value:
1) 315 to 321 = 26.6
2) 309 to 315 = 26.2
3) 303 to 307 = 25.5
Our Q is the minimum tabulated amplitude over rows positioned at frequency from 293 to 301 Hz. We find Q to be 25.22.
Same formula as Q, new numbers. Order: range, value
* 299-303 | 24.86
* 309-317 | 26.1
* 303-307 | 25.21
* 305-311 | 25.77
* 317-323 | 26.22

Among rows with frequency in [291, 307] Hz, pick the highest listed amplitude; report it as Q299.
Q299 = 25.78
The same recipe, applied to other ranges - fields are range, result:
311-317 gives 26.22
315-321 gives 27.33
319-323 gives 26.43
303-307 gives 25.77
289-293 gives 25.15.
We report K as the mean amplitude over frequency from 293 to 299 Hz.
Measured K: 25.4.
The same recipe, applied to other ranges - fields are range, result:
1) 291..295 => 25.2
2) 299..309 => 25.4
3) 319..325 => 26.3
